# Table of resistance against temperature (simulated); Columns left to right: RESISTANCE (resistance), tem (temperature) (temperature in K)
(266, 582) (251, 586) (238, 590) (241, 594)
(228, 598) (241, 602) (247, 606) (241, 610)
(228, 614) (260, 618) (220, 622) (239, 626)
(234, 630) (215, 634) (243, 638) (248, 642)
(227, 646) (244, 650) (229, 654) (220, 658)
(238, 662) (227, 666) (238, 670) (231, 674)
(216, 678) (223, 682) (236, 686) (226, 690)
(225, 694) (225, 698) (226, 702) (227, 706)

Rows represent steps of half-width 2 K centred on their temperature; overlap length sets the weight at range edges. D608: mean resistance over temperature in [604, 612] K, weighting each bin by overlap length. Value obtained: 244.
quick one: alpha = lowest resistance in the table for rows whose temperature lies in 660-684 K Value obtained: 216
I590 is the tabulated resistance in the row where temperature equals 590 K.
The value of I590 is 238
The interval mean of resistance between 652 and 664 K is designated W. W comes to 229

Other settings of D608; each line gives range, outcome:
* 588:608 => 239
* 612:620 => 244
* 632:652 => 235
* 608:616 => 234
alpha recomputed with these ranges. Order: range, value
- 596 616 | 228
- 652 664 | 220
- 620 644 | 215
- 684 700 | 225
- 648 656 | 229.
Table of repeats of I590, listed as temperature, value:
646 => 227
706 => 227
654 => 229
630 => 234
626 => 239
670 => 238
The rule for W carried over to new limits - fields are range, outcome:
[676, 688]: 225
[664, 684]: 227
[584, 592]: 244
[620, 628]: 230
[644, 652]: 236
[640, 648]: 238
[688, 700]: 225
